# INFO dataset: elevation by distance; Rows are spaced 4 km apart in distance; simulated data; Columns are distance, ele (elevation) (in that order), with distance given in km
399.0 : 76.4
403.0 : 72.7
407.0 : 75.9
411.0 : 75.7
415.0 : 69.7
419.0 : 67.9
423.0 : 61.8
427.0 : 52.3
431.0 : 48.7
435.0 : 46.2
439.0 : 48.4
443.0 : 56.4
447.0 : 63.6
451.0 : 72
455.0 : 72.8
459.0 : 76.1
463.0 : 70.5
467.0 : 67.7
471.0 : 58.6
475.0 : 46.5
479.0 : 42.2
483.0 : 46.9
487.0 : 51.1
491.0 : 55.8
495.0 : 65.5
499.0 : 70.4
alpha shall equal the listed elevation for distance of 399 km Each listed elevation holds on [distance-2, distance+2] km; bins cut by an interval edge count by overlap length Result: 76.4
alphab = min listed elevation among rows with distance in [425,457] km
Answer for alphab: 46.2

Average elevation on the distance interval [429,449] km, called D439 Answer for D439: 52.7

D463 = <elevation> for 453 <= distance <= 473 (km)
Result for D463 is 69.1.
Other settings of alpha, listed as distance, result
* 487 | 51.1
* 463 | 70.5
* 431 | 48.7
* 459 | 76.1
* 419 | 67.9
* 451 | 72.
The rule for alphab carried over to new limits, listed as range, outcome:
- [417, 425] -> 61.8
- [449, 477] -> 46.5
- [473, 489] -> 42.2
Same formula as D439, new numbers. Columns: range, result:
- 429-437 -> 47.5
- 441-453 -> 64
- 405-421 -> 72.3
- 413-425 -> 66.5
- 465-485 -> 52.4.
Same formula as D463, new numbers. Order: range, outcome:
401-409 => 74.3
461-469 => 69.1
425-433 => 50.5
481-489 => 49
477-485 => 44.5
